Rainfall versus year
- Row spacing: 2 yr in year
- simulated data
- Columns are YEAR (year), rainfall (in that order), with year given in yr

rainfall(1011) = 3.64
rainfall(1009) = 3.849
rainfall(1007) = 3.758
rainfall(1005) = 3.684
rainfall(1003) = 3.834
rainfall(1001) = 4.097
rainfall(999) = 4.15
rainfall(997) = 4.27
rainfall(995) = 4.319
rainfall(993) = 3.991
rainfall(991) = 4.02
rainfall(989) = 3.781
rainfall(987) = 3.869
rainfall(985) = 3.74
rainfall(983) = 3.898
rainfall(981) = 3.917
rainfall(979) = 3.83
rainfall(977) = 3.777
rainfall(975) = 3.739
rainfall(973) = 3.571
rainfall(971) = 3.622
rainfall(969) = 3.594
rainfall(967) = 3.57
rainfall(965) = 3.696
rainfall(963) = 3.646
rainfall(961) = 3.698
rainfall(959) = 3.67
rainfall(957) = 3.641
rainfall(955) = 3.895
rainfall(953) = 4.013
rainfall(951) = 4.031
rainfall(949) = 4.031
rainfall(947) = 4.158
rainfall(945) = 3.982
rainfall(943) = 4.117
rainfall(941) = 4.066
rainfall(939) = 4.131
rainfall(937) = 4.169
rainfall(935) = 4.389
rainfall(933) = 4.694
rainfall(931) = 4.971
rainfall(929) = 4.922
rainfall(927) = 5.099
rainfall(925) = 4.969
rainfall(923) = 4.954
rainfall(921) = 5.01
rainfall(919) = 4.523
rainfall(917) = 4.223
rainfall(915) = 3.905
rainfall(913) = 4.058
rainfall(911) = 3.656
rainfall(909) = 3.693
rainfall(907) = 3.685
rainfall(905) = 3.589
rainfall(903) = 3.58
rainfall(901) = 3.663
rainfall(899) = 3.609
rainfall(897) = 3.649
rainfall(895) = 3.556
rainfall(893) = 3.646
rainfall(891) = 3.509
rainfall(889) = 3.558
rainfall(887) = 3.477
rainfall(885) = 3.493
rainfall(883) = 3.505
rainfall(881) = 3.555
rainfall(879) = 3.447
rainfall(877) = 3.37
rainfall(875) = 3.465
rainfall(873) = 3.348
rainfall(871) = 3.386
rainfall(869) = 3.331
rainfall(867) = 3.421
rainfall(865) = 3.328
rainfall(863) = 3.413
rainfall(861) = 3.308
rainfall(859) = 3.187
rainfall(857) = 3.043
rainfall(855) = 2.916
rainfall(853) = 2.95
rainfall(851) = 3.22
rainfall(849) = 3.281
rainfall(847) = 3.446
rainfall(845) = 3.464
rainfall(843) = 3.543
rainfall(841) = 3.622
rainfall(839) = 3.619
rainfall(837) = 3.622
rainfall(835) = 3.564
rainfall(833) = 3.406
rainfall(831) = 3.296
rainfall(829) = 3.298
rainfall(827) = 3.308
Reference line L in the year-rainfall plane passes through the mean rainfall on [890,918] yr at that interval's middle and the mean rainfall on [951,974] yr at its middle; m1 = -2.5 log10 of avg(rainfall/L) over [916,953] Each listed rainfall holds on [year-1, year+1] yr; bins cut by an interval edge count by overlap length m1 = -0.20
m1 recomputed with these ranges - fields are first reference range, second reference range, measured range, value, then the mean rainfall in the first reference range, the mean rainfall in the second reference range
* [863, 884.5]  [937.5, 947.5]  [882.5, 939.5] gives -0.08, 3.42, 4.09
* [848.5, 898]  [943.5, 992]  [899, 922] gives -0.12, 3.38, 3.81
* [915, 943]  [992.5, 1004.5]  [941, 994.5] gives 0.13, 4.58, 4.1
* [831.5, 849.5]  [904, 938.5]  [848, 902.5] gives 0.15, 3.51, 4.38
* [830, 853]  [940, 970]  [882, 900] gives 0.02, 3.44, 3.85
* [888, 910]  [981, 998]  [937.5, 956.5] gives -0.06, 3.61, 3.98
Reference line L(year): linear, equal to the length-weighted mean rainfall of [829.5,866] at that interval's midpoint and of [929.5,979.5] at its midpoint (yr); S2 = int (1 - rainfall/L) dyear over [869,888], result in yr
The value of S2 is 0.4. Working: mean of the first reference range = 3.35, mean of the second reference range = 3.96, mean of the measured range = 3.44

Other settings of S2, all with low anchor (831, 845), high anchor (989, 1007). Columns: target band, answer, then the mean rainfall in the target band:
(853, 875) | 2.1 yr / 3.26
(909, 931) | -4.2 yr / 4.51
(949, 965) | 0.3 yr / 3.81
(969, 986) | 0.9 yr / 3.75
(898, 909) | 0.3 yr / 3.63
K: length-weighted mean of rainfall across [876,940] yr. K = 4.01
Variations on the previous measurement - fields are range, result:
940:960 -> 3.96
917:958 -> 4.38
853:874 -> 3.25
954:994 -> 3.76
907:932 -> 4.47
